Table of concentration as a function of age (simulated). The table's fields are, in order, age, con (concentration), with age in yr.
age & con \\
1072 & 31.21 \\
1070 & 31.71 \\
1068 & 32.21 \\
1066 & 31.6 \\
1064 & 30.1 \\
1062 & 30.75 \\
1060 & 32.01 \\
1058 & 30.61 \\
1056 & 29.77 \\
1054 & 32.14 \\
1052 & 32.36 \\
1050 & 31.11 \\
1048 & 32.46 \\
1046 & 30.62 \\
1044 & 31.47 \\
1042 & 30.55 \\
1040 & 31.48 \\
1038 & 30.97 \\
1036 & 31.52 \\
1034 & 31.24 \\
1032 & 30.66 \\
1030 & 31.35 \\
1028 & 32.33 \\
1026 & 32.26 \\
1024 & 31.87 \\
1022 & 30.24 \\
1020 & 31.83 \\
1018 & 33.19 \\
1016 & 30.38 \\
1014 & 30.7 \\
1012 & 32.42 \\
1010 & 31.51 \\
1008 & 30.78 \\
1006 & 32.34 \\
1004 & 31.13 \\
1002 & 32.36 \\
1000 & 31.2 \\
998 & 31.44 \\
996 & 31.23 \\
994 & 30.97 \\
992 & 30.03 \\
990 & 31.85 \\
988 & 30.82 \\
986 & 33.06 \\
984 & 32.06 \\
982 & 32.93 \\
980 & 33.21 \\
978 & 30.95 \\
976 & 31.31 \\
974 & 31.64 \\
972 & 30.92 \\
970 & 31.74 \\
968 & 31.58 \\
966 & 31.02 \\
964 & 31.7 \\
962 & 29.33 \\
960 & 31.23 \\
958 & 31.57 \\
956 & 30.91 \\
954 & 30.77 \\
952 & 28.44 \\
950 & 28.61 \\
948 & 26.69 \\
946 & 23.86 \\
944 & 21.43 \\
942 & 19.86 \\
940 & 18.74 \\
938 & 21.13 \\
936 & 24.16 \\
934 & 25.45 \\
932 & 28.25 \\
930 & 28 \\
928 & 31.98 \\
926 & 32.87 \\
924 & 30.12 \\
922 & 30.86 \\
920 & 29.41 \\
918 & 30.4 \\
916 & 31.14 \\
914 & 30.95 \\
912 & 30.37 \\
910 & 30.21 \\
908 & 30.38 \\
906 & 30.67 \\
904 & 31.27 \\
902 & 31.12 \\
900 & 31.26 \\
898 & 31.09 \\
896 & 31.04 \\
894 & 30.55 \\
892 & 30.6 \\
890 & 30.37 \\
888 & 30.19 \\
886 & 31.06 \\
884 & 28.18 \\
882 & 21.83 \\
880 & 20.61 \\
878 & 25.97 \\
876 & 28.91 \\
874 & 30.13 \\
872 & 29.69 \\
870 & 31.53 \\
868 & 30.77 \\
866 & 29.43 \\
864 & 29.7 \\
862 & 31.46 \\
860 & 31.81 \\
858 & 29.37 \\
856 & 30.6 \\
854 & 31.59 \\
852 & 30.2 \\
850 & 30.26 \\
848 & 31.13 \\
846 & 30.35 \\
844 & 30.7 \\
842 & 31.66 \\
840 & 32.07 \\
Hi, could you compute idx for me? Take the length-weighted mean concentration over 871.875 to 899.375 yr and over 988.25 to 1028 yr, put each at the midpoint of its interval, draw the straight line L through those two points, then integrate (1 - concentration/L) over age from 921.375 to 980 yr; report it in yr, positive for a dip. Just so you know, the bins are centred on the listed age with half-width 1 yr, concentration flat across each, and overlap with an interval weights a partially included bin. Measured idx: 3.15 yr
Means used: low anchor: 28.6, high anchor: 31.5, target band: 28.5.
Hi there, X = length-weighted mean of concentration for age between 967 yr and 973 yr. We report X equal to 31.4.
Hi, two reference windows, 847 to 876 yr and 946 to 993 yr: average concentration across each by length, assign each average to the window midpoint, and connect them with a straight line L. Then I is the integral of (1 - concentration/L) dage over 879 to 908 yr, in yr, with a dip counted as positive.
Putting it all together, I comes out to 1.2 yr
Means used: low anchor 30.5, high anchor 30.8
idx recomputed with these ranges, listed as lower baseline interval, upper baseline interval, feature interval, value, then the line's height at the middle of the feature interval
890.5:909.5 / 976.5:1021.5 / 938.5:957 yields 3.5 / 31.2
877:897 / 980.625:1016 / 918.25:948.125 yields 3.2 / 29.5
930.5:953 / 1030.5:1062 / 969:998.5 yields -4.9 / 27.1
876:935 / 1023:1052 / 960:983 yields -0.7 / 30.5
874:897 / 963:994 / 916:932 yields -0.4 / 29.6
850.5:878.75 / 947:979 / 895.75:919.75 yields -0.4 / 30.3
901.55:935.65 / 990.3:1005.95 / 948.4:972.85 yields 0.1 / 30.7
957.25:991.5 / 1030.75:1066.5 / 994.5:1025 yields -0.1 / 31.4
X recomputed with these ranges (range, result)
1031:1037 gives 31.1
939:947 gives 21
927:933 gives 29.4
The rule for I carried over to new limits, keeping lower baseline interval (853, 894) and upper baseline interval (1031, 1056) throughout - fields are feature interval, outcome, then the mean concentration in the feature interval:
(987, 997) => -0.1 yr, 31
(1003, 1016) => -0.2 yr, 31.4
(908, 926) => -0.5 yr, 30.6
